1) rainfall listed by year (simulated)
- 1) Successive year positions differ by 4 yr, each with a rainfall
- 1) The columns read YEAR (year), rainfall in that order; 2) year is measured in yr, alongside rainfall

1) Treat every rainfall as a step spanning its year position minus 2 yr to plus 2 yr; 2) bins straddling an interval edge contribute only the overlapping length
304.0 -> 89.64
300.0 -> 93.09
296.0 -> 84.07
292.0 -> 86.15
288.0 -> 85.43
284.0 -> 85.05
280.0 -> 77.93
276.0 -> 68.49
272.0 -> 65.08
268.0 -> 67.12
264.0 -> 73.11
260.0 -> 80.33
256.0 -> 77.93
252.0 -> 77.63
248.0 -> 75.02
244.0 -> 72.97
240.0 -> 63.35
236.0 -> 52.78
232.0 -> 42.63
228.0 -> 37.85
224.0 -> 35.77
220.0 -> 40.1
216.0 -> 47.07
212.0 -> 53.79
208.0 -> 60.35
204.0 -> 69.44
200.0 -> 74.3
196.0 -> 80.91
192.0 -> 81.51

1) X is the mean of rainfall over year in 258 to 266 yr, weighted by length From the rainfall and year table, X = 76.7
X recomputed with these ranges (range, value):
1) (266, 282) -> 69.7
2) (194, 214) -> 67.8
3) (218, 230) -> 37.9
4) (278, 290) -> 82.8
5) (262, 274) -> 68.4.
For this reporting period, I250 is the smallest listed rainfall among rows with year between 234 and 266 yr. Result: 52.78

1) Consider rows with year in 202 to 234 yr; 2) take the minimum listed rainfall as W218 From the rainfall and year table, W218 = 35.77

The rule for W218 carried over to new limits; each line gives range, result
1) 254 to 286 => 65.08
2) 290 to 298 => 84.07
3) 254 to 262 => 77.93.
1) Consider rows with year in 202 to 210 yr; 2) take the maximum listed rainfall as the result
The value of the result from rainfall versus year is 69.44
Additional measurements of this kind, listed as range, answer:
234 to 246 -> 72.97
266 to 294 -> 86.15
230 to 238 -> 52.78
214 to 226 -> 47.07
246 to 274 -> 80.33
